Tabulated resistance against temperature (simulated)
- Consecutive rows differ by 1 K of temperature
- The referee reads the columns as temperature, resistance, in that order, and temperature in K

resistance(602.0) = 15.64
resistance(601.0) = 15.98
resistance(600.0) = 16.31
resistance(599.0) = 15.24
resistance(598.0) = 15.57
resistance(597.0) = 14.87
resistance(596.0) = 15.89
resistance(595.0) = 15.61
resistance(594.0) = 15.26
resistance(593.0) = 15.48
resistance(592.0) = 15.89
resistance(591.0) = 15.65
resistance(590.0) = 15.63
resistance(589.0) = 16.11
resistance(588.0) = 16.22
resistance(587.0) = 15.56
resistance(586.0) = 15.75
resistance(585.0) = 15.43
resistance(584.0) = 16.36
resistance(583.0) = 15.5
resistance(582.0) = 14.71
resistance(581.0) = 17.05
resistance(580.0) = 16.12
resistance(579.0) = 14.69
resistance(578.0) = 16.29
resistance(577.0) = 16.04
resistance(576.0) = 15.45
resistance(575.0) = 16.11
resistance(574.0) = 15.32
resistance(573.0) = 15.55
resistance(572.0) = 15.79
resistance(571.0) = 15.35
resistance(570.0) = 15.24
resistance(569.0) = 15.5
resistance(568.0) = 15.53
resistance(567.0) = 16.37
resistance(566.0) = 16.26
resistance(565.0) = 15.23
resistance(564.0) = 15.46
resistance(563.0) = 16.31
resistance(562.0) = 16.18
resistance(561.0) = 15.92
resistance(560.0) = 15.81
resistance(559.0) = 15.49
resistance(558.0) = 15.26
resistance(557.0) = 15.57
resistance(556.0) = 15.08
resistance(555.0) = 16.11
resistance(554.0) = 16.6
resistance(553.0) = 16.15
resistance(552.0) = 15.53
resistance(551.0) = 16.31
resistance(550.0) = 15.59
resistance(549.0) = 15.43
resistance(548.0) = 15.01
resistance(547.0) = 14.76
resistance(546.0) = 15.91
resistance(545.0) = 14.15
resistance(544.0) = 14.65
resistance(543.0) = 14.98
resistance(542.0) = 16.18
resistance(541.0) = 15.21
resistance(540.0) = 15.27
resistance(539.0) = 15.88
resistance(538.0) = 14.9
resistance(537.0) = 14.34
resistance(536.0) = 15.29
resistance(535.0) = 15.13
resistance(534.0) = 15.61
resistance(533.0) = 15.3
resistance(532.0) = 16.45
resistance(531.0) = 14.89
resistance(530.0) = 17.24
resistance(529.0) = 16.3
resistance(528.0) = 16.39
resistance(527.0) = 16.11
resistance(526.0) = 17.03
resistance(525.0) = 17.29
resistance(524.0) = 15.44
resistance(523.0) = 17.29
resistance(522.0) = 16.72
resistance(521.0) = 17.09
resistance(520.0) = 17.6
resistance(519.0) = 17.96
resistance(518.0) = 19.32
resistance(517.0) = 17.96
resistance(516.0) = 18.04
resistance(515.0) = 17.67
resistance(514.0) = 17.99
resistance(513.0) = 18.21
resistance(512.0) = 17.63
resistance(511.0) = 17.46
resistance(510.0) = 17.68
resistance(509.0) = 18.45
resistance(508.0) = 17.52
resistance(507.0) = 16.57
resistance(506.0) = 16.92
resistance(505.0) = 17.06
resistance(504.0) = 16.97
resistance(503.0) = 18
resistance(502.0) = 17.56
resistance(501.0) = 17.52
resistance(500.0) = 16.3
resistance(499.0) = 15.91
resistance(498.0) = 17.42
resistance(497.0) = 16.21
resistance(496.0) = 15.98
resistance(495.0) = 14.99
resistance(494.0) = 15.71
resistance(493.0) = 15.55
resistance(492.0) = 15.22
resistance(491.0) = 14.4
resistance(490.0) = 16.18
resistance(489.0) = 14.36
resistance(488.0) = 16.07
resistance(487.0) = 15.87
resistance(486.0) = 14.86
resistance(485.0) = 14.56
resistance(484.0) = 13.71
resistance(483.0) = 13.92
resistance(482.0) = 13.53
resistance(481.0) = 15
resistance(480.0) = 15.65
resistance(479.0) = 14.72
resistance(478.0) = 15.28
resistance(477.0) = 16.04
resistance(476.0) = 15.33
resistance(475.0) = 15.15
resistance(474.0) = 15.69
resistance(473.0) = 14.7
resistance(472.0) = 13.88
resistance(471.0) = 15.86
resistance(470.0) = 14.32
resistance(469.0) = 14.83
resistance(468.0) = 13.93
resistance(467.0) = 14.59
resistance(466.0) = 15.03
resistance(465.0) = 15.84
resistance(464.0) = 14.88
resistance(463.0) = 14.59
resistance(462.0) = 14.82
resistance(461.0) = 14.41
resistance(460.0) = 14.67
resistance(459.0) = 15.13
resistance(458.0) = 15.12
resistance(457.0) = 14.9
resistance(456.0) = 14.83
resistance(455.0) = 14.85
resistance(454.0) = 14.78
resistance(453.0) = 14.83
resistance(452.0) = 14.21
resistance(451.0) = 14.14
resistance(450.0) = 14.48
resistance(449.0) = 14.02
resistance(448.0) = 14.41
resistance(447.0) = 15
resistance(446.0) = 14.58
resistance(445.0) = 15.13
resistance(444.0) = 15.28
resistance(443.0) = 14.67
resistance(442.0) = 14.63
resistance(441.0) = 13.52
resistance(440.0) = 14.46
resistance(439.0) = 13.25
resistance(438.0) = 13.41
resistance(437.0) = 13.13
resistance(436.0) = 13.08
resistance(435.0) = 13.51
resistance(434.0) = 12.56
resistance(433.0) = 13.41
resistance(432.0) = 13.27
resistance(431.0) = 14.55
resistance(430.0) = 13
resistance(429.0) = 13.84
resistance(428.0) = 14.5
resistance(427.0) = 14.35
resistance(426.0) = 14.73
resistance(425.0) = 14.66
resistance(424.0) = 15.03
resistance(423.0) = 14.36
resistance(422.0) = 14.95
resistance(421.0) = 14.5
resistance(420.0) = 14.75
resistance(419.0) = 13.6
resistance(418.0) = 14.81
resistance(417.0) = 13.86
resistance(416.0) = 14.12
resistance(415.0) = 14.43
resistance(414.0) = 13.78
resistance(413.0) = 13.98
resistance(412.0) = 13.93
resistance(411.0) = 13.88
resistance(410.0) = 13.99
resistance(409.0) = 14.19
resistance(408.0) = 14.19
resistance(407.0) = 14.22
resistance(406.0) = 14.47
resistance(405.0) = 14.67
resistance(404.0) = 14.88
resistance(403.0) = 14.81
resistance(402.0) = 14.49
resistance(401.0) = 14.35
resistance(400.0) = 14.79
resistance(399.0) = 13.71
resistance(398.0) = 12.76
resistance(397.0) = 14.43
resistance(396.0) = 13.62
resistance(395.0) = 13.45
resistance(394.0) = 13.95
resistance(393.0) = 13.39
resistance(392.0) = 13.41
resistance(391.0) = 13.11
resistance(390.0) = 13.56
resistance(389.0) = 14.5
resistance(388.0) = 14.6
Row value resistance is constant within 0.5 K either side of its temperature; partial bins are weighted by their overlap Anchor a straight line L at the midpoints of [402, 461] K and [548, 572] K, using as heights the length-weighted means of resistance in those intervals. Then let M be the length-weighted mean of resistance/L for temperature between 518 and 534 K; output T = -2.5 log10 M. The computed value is -0.089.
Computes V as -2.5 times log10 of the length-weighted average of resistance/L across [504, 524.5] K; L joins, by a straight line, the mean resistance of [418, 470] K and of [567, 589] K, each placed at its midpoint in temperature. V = -0.163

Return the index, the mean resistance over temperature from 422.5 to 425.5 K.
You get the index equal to 14.7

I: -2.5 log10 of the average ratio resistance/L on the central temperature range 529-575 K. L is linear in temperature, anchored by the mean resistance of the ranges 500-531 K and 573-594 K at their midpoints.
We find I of 0.06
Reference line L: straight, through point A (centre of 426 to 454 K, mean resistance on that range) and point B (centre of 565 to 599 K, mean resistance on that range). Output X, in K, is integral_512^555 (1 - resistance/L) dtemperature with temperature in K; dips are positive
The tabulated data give -3.1 K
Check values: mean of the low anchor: 14.1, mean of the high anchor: 15.7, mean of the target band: 16.2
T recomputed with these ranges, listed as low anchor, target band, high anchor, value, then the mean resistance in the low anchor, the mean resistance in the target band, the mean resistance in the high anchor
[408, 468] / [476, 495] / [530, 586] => -0.016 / 14.3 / 15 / 15.6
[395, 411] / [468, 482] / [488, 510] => 0.061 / 14.2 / 15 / 16.4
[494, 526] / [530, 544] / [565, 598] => 0.086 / 17.2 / 15.4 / 15.7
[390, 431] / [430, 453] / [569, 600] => 0.030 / 14.1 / 14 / 15.7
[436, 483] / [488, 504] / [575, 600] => -0.081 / 14.7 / 16.1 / 15.7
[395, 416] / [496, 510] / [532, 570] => -0.136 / 14.2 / 17.1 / 15.5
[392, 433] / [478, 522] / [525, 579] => -0.091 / 14.2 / 16.4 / 15.7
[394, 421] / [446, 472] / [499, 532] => 0.065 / 14.2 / 14.7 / 17.2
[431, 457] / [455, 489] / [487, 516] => 0.036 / 14.2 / 14.9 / 16.7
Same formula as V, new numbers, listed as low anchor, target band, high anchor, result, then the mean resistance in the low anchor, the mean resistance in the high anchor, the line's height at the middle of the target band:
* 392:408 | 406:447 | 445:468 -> 0.021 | 14.1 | 14.7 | 14.4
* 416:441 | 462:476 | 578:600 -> -0.035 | 14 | 15.7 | 14.4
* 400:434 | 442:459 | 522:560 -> -0.006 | 14.2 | 15.7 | 14.6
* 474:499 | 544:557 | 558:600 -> 0.003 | 15.3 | 15.7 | 15.6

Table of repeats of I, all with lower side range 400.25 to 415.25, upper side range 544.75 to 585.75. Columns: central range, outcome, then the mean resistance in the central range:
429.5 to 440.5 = 0.09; 13.4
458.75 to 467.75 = -0.01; 14.9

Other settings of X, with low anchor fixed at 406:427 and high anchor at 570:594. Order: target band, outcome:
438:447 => 0.1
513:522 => -1.6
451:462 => -0.1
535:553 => 0.1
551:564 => -0.3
